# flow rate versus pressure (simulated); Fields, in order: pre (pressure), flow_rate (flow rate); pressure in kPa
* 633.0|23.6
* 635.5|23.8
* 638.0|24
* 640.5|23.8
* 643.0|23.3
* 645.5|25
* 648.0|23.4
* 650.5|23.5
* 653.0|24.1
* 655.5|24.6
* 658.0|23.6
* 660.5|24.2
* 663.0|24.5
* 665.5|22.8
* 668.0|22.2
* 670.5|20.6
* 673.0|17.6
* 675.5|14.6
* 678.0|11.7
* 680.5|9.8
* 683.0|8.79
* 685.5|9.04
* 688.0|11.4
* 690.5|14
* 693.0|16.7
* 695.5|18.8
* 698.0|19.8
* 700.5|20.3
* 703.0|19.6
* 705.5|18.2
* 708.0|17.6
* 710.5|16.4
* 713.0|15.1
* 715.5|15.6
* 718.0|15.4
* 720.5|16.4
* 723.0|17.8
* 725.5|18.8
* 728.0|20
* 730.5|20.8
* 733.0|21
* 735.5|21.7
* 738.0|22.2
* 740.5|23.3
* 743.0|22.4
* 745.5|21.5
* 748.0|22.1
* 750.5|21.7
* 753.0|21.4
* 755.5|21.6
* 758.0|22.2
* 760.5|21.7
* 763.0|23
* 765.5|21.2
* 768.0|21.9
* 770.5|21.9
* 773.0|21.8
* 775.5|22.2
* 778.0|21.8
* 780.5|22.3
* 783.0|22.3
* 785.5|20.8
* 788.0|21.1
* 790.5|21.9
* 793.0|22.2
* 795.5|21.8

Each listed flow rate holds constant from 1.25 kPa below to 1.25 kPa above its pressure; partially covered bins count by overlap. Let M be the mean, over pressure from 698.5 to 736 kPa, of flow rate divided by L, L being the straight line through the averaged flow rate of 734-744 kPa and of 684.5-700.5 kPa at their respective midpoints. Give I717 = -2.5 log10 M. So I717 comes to 0.045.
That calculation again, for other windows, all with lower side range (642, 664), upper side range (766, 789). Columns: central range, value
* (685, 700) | 0.44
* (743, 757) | 0.03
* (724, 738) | 0.10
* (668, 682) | 0.47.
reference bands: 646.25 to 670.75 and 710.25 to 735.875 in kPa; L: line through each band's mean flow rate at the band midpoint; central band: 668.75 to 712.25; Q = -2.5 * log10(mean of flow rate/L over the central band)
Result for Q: 0.30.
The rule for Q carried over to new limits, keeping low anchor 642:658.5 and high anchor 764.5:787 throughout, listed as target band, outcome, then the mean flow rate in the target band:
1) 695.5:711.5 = 0.23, 18.7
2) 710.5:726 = 0.36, 16.4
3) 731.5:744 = 0.02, 22.1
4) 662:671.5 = 0.05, 22.5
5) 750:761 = 0.02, 21.7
